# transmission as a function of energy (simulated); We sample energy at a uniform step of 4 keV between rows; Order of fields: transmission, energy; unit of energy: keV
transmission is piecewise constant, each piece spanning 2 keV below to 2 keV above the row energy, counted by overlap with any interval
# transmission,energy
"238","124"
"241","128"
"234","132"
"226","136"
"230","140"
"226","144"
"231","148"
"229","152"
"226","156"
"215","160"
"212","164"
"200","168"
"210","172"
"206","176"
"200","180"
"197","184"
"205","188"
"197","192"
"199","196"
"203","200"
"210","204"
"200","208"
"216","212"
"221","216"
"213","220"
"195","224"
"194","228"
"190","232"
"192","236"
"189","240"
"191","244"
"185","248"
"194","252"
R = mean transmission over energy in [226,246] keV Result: 191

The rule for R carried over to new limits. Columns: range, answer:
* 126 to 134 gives 238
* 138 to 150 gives 229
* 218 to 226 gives 204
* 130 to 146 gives 229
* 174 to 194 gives 201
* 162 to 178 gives 207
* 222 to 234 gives 193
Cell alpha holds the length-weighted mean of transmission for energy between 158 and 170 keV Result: 209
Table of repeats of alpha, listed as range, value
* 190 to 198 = 198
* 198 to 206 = 206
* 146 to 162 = 225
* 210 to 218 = 218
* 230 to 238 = 191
